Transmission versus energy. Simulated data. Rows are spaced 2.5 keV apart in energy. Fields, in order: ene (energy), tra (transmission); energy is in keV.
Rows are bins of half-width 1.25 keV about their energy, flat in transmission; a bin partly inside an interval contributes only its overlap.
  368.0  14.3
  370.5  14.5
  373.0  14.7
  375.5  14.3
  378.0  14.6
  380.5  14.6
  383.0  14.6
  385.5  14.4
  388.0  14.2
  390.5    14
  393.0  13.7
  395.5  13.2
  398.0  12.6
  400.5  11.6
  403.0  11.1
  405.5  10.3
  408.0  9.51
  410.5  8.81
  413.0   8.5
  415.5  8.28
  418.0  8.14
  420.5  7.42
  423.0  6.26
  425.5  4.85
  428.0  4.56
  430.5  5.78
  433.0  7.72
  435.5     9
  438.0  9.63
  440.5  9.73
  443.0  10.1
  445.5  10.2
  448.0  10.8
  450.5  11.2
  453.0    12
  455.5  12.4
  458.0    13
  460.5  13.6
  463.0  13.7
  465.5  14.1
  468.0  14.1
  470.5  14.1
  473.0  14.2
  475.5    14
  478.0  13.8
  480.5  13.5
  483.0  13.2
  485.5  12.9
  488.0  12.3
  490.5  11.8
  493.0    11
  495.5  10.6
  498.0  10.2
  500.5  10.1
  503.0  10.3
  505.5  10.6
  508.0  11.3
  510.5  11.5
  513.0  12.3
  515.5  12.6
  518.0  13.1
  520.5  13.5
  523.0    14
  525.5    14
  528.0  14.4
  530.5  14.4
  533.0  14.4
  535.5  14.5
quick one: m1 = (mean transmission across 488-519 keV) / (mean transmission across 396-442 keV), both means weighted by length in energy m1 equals 1.31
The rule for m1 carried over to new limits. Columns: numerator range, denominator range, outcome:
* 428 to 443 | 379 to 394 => 0.57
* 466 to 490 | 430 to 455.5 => 1.37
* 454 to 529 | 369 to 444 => 1.18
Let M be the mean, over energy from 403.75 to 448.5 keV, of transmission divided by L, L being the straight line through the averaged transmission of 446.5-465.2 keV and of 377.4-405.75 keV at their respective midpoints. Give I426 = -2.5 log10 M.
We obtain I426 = 0.47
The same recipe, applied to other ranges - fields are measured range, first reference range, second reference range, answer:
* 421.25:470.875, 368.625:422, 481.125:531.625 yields 0.183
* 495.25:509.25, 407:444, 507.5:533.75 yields 0.163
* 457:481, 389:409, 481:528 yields -0.149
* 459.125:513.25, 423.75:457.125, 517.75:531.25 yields -0.078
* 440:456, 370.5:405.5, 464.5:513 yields 0.174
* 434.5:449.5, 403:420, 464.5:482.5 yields 0.152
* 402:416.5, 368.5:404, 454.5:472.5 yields 0.409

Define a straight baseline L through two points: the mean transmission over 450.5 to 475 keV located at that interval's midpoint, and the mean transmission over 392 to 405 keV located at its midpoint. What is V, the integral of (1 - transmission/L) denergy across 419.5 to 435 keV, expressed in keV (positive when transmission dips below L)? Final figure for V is 7.96 keV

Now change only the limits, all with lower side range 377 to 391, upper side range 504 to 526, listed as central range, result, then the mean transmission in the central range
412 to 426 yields 6.6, 7.35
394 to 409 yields 2.9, 11.5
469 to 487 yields -0.9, 13.7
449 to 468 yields 0.6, 12.9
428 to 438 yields 4.6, 7.4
